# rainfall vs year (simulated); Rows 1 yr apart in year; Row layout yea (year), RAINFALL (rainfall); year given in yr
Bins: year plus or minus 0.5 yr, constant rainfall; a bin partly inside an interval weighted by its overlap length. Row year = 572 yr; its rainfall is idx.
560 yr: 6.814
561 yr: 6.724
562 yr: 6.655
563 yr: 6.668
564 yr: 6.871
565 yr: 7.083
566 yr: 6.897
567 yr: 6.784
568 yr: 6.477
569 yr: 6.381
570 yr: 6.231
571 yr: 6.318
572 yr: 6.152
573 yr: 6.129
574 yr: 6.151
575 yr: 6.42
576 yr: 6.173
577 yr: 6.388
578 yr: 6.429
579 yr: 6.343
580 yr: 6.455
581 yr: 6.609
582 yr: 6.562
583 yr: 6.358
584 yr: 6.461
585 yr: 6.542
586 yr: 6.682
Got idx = 6.152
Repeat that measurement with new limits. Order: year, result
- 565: 7.083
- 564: 6.871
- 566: 6.897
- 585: 6.542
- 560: 6.814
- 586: 6.682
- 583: 6.358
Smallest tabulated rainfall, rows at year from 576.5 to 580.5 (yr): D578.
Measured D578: 6.343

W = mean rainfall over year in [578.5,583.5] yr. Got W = 6.47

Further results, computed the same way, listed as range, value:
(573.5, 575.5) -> 6.29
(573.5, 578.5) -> 6.31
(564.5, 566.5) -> 6.99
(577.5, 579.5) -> 6.39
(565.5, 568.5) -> 6.72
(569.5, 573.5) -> 6.21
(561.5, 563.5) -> 6.66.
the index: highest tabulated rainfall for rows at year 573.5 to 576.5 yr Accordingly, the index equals 6.42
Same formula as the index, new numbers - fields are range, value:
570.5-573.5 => 6.318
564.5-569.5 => 7.083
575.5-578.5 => 6.429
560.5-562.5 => 6.724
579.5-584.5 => 6.609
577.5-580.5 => 6.455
